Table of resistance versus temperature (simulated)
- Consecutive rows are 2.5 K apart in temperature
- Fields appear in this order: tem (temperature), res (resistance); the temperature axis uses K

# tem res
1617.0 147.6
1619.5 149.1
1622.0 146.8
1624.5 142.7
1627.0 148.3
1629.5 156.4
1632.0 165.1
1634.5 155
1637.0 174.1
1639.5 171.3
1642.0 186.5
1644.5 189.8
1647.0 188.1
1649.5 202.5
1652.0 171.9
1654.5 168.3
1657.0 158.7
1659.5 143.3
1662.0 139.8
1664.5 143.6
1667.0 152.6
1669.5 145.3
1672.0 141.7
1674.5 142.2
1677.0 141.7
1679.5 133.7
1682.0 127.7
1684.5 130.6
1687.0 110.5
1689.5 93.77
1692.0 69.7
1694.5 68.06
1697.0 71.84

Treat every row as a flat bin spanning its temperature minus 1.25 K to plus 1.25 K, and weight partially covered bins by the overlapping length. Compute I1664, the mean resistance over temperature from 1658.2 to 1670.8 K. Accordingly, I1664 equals 145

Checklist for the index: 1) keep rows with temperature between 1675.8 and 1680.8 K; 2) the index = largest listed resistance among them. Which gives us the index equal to 141.7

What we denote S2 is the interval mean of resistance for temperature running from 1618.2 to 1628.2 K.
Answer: 147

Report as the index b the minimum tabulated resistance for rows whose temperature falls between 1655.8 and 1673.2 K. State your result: 139.8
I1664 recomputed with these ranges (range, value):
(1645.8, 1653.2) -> 188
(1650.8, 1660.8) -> 160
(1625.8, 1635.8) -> 156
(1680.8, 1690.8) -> 115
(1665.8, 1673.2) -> 147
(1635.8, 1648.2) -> 182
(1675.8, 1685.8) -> 133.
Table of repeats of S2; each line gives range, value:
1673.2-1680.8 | 139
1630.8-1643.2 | 170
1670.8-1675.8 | 142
